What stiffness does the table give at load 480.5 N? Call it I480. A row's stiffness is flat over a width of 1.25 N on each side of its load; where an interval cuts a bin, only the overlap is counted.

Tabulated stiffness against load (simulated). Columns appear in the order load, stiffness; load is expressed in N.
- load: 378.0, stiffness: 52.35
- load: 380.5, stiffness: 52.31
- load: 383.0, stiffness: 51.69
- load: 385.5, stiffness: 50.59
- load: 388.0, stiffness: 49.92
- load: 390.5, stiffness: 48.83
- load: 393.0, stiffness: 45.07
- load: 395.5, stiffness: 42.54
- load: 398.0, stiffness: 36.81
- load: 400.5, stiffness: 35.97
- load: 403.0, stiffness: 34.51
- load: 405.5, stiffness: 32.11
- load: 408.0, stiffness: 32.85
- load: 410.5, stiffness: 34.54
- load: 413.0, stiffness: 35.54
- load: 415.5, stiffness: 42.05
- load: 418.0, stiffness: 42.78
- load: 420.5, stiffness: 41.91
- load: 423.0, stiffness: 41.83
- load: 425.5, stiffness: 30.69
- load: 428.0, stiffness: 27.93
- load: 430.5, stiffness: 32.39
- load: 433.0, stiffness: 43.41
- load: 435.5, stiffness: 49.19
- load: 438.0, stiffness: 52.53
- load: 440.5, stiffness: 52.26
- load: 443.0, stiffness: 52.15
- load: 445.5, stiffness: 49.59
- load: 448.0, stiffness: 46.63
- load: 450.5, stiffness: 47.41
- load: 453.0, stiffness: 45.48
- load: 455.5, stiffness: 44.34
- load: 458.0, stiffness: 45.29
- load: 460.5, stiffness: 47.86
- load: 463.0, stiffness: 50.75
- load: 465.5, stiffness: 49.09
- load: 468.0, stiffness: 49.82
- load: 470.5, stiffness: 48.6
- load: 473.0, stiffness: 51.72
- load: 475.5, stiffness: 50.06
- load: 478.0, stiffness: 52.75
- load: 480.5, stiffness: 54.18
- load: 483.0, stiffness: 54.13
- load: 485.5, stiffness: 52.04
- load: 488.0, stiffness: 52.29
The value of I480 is 54.18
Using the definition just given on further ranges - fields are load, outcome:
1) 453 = 45.48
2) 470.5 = 48.6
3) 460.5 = 47.86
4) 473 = 51.72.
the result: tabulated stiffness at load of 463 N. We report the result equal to 50.75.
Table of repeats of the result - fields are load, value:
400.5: 35.97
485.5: 52.04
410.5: 34.54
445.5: 49.59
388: 49.92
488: 52.29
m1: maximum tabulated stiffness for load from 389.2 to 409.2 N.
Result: 48.83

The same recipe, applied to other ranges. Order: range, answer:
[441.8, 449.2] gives 52.15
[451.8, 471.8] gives 50.75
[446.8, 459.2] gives 47.41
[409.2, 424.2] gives 42.78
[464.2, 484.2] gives 54.18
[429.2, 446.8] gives 52.53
